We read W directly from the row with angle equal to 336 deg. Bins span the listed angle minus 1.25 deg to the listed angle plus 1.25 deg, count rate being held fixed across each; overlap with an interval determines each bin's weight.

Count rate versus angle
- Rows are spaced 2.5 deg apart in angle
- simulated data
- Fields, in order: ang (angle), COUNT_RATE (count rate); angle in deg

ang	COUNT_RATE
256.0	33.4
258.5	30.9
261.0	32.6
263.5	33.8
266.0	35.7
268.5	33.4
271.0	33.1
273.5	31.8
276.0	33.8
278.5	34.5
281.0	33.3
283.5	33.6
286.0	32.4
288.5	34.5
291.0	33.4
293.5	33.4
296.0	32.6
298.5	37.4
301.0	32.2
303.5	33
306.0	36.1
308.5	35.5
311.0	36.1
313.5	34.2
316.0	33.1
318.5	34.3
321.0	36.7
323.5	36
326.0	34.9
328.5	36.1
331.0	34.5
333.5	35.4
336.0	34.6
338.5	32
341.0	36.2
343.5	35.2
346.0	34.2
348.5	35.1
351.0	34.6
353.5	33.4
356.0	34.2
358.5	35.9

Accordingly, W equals 34.6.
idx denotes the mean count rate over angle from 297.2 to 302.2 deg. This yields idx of 34.8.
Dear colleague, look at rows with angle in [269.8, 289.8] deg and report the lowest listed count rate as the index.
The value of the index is 31.8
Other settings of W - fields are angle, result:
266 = 35.7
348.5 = 35.1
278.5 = 34.5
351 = 34.6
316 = 33.1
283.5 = 33.6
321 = 36.7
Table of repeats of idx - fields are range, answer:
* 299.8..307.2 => 33.8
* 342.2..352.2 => 34.8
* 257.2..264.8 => 32.5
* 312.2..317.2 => 33.7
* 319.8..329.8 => 35.9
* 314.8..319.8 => 33.7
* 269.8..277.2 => 32.9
